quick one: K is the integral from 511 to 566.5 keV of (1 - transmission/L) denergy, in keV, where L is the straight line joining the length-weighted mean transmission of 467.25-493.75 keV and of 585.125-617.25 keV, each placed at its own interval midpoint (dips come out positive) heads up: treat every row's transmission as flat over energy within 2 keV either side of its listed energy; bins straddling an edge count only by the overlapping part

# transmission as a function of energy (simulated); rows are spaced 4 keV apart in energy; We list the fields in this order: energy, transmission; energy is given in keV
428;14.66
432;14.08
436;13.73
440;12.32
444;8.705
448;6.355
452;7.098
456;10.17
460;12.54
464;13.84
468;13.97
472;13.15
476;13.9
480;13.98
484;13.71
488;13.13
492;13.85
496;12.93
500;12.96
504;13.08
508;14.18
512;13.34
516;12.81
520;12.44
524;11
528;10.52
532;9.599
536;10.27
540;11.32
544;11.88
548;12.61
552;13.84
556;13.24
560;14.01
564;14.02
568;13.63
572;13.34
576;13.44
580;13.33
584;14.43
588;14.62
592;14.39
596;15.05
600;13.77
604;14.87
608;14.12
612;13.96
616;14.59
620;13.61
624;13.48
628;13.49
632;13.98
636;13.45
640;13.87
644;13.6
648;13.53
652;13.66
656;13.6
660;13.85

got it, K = 7.2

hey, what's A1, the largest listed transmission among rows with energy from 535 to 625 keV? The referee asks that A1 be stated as 15.05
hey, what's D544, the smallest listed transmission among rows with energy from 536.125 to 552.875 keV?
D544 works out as 11.32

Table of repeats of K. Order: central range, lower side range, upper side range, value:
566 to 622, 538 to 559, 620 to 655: -4.0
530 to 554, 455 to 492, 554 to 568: 3.6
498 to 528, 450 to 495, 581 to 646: 0.9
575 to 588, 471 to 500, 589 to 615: 0.3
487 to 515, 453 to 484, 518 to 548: -3.1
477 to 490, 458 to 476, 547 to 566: -0.2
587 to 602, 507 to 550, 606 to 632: -1.3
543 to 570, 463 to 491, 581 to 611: 1.5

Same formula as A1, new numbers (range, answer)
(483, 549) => 14.18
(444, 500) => 13.98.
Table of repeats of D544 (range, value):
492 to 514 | 12.93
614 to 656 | 13.45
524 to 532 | 9.599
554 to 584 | 13.24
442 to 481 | 6.355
